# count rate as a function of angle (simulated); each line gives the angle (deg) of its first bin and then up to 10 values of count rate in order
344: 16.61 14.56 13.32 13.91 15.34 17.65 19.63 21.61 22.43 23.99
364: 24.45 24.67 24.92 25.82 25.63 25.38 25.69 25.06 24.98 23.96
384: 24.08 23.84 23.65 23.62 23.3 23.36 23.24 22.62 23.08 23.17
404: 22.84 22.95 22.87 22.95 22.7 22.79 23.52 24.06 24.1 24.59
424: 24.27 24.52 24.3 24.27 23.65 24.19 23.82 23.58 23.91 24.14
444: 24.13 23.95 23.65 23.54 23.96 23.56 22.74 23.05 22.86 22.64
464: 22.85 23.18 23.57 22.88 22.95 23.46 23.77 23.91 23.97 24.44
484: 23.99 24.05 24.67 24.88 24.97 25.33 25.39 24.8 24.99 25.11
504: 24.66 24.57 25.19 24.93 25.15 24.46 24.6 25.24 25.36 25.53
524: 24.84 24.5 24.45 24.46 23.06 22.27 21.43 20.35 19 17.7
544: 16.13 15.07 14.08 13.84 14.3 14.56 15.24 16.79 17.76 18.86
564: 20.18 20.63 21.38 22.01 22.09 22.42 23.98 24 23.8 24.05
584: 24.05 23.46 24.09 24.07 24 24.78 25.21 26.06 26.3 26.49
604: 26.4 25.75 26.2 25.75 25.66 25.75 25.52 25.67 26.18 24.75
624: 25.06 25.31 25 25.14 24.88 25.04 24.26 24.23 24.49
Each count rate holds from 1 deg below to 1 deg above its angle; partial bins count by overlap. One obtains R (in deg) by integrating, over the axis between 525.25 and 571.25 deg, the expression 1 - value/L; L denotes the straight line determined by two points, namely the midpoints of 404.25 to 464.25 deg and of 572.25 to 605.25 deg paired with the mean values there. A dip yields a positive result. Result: 9.9 deg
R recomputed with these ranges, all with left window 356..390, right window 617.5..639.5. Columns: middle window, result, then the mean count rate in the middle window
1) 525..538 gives 0.83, 23.1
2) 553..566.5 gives 3.92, 17.6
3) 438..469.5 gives 1.33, 23.4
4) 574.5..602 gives 0.45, 24.5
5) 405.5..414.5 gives 0.55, 22.9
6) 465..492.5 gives 0.75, 23.9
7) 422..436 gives 0.11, 24.2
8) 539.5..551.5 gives 4.36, 15.8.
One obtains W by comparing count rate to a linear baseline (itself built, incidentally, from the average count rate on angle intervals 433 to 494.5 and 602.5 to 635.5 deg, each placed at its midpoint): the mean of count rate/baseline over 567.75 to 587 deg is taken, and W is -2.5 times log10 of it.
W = 0.08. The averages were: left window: 23.7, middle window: 23.2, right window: 25.5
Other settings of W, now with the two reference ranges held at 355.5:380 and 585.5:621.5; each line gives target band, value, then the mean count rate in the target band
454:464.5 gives 0.08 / 22.9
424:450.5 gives 0.03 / 24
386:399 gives 0.05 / 23.3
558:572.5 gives 0.25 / 20.1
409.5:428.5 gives 0.03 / 23.8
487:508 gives 0.00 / 24.9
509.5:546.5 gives 0.11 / 22.6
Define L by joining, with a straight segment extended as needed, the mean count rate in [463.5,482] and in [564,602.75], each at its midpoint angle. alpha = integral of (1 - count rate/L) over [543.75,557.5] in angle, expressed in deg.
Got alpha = 5.2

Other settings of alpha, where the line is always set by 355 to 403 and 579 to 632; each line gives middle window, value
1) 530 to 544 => 2.4 deg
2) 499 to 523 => -0.4 deg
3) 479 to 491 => 0.1 deg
